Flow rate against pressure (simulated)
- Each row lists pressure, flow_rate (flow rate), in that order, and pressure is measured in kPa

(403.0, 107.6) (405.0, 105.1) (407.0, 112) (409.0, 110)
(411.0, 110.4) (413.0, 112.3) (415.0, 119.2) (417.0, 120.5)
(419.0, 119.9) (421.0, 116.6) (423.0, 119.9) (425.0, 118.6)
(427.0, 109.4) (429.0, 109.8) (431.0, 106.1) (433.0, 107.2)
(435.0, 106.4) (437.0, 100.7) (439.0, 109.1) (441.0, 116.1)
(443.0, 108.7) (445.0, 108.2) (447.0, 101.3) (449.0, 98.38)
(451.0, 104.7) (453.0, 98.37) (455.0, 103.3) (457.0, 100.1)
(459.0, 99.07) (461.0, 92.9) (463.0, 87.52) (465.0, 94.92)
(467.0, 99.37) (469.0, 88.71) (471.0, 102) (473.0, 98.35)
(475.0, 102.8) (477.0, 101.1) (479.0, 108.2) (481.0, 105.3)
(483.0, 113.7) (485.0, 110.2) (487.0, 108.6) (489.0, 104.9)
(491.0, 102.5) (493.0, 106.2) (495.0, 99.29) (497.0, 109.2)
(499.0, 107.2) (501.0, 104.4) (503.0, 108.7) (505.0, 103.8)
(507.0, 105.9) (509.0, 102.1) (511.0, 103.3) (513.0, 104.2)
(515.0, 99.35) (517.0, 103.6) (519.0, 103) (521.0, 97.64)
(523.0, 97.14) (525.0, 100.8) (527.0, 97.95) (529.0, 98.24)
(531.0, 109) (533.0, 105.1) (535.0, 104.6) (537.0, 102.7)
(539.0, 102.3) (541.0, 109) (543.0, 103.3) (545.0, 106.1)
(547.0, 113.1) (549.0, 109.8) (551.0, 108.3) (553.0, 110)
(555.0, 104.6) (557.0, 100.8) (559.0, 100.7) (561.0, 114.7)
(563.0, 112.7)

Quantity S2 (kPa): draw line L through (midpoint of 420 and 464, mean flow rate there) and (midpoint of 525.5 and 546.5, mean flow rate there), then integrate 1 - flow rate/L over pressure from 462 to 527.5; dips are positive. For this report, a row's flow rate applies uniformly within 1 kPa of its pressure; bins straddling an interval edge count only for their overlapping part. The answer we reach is 1.3 kPa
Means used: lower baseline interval 106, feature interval 103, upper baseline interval 104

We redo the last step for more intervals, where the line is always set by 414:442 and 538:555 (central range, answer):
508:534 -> 1.7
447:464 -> 2.0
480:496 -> 0.6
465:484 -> 1.5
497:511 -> 0.5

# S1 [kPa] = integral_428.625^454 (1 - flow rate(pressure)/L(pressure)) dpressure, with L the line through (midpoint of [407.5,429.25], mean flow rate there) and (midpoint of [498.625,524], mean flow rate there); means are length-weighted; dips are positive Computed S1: 1.5 kPa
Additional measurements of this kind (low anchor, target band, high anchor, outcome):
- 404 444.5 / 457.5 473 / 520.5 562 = 2.0 kPa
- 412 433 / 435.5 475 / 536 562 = 4.2 kPa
